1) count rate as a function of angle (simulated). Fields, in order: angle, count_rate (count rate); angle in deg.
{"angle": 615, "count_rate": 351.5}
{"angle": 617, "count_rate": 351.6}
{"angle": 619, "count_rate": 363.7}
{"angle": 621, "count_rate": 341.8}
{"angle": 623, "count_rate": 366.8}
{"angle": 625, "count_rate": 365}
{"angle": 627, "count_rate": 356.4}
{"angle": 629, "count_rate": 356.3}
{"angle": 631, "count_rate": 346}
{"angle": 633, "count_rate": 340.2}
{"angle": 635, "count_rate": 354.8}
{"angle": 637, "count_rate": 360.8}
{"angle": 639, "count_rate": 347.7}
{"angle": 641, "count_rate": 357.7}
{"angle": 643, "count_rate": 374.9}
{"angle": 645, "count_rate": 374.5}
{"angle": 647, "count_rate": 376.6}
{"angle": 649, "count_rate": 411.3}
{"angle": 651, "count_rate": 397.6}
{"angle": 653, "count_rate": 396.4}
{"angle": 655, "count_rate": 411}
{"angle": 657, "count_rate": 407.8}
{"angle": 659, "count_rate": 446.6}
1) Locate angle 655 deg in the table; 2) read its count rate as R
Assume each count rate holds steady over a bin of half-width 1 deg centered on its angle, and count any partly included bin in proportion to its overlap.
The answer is 411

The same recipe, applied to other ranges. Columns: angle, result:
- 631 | 346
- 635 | 354.8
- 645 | 374.5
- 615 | 351.5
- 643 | 374.9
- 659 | 446.6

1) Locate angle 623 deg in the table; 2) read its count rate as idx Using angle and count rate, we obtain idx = 366.8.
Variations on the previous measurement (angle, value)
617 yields 351.6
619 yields 363.7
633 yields 340.2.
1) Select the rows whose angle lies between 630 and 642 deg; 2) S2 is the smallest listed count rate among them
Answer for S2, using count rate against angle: 340.2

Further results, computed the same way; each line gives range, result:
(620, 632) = 341.8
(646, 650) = 376.6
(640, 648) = 357.7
